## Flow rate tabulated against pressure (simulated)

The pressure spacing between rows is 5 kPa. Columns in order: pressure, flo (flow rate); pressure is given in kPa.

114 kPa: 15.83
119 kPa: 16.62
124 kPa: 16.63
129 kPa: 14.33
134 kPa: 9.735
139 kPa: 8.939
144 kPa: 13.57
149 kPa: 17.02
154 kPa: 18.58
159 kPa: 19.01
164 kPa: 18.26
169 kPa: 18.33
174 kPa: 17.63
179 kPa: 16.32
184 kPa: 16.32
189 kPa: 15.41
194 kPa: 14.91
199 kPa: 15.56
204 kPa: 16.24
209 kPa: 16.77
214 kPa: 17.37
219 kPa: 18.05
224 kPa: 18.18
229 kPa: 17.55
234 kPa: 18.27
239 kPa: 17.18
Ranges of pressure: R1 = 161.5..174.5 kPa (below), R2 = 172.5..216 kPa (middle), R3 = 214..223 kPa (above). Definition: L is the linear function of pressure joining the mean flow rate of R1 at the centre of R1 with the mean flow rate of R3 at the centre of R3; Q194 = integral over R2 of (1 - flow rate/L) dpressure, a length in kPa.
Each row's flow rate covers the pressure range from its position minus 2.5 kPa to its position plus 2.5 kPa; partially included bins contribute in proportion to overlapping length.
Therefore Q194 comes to 4.3 kPa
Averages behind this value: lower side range 18.1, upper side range 17.9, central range 16.2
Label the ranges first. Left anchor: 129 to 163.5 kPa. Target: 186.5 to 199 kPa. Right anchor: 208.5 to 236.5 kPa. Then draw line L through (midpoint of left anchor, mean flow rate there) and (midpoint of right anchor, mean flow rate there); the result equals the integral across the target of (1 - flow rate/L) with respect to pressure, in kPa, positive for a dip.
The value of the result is 1.0 kPa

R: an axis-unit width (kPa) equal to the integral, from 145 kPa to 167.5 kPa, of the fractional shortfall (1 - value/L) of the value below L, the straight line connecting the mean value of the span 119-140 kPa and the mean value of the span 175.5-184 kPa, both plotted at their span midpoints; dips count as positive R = -4.5 kPa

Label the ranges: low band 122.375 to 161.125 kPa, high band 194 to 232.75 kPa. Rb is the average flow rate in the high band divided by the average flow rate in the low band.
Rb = 1.16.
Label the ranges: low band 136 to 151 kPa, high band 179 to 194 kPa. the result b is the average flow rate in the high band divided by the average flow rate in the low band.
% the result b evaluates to 1.2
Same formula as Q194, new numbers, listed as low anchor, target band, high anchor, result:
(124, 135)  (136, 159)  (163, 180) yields 0.7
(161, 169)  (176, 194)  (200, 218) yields 1.8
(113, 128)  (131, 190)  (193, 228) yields 2.7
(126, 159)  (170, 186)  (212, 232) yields -1.2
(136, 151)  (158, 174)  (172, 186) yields -3.2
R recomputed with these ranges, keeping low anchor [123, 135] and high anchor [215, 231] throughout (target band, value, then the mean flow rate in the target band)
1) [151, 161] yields -2.6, 18.7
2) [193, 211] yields 1.1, 15.9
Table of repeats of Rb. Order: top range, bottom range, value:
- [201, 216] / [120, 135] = 1.17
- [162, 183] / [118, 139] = 1.30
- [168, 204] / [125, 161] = 1.12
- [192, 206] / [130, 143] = 1.50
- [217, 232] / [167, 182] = 1.03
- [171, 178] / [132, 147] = 1.58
